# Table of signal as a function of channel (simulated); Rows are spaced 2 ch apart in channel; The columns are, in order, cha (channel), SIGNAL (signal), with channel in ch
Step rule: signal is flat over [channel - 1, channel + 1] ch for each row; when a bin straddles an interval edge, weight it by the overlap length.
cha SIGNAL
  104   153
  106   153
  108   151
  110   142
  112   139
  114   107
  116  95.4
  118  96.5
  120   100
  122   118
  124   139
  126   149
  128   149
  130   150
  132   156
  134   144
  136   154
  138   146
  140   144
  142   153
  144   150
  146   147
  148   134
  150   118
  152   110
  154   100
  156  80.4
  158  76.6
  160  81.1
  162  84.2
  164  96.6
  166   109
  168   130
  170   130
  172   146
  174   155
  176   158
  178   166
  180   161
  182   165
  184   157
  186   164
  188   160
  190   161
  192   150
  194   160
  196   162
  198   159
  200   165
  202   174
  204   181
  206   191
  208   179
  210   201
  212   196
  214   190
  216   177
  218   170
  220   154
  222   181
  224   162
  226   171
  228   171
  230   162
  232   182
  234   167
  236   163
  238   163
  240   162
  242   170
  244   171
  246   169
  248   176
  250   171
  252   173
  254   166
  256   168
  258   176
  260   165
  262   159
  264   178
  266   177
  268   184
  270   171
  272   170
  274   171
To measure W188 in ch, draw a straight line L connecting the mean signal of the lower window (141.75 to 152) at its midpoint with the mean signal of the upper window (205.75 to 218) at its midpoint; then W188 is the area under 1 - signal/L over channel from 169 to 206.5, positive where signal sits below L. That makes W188 1.7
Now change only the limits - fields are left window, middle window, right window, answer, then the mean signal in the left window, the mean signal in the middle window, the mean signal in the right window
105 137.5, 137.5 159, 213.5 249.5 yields 2.9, 134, 123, 170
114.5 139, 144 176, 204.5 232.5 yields 7.1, 133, 116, 178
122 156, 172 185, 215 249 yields -0.7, 138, 159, 169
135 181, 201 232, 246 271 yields -5.0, 127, 177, 172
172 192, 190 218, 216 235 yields -1.8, 160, 175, 169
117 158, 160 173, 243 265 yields 2.5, 131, 113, 170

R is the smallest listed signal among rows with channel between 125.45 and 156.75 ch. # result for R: 80.4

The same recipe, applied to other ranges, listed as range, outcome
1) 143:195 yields 76.6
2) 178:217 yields 150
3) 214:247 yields 154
